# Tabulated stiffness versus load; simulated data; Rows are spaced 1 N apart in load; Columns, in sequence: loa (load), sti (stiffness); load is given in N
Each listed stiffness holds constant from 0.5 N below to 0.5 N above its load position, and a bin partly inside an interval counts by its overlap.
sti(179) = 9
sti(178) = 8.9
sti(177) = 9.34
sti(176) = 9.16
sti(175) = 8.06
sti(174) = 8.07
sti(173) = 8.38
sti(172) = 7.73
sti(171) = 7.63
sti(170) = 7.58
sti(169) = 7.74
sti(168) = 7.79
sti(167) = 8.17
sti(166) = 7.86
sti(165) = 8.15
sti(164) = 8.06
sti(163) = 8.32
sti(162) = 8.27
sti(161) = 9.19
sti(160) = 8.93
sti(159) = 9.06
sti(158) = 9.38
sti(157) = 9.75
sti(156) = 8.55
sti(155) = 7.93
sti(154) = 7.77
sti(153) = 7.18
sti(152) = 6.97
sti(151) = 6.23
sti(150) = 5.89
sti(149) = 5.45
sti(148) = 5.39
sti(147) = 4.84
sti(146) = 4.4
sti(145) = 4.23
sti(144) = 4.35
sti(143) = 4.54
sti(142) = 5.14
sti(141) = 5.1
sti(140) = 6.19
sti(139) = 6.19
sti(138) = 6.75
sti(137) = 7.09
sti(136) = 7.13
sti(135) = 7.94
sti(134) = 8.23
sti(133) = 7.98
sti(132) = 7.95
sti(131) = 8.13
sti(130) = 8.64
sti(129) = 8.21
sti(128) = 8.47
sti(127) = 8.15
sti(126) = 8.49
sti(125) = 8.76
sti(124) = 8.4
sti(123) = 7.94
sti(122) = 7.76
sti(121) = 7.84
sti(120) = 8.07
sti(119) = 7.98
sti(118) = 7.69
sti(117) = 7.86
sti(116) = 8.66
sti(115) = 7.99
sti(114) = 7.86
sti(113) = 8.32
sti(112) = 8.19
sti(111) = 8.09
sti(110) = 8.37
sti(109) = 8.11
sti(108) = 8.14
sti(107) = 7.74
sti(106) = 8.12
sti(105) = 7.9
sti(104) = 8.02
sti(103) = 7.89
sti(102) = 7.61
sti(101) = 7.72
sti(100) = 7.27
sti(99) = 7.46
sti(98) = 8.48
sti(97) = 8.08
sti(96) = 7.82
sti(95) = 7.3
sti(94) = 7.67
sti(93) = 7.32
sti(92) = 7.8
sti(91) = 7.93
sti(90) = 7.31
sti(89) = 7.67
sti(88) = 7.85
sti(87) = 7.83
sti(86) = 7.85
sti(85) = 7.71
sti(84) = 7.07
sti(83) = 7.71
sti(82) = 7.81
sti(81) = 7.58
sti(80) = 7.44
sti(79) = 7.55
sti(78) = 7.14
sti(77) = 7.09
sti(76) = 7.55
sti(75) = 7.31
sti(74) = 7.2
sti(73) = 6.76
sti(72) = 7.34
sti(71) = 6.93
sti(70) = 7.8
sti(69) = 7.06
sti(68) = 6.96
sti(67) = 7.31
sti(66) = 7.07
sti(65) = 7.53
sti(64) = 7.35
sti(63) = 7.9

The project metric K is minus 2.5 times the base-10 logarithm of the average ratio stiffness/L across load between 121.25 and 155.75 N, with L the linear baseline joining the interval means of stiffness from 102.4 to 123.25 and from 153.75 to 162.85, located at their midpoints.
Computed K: 0.22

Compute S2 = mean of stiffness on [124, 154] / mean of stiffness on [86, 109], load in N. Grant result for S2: 0.9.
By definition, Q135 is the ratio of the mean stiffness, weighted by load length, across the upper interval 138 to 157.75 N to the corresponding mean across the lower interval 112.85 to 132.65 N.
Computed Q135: 0.76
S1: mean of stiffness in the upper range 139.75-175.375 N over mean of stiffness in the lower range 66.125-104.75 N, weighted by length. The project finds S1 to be 1.0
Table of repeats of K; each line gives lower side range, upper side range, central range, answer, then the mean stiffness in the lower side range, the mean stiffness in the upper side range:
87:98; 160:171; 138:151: 0.459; 7.72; 8.13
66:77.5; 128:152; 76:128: -0.150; 7.2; 6.4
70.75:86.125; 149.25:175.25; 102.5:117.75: -0.065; 7.37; 8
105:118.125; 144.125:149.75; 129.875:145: -0.146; 8.09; 4.87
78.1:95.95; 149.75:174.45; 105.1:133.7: -0.047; 7.61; 8.04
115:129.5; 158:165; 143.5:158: 0.303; 8.16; 8.66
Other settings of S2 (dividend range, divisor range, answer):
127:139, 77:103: 1.02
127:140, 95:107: 0.98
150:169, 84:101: 1.06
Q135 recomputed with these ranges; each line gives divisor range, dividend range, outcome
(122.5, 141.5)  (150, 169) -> 1.06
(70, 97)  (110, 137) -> 1.08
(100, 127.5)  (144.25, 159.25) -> 0.84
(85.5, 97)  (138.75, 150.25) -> 0.66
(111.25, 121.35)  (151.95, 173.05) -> 1.02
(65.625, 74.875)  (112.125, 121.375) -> 1.12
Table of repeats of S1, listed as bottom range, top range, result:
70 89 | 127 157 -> 0.90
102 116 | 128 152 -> 0.79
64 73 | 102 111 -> 1.11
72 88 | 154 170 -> 1.13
